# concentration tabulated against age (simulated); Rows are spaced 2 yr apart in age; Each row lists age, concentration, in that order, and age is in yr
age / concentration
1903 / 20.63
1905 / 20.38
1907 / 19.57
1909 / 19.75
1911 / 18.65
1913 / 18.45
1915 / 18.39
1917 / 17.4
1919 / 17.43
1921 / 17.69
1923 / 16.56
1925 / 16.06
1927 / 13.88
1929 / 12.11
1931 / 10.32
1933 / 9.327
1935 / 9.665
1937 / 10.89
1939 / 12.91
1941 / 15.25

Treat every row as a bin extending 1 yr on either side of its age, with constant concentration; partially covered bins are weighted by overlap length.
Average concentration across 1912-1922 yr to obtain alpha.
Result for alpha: 17.9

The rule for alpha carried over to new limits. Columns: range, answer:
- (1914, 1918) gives 17.9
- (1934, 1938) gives 10.3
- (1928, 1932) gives 11.2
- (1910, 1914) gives 18.5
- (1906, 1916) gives 19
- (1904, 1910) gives 19.9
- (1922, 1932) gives 13.8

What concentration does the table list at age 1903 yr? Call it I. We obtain 20.63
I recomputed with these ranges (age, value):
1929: 12.11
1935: 9.665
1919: 17.43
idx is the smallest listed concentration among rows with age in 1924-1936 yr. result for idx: 9.327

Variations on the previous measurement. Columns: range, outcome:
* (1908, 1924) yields 16.56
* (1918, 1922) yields 17.43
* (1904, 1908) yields 19.57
